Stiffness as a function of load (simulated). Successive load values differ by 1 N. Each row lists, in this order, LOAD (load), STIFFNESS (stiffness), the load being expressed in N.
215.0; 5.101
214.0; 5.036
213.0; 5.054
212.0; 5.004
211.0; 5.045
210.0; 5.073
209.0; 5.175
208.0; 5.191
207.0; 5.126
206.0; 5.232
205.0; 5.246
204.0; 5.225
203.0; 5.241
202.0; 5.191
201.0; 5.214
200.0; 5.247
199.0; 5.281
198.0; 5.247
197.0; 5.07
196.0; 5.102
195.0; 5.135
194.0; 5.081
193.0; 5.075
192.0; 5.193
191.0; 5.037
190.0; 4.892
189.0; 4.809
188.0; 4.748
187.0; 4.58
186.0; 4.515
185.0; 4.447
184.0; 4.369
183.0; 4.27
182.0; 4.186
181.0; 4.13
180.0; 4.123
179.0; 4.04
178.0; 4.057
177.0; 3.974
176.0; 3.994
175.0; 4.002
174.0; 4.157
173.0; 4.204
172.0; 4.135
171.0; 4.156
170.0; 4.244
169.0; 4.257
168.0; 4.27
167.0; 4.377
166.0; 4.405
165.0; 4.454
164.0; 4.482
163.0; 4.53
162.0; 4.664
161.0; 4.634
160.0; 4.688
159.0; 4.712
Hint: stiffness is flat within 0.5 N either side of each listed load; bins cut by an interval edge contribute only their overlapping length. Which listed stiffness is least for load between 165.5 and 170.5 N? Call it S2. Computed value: 4.244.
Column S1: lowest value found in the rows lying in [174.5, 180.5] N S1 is 3.974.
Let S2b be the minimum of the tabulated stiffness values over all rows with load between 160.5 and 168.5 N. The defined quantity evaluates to 4.27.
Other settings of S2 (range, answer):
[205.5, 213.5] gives 5.004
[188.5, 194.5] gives 4.809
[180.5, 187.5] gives 4.13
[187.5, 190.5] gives 4.748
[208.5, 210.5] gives 5.073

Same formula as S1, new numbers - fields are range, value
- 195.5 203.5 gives 5.07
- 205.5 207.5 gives 5.126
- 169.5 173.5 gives 4.135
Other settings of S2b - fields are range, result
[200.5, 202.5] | 5.191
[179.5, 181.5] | 4.123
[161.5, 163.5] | 4.53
